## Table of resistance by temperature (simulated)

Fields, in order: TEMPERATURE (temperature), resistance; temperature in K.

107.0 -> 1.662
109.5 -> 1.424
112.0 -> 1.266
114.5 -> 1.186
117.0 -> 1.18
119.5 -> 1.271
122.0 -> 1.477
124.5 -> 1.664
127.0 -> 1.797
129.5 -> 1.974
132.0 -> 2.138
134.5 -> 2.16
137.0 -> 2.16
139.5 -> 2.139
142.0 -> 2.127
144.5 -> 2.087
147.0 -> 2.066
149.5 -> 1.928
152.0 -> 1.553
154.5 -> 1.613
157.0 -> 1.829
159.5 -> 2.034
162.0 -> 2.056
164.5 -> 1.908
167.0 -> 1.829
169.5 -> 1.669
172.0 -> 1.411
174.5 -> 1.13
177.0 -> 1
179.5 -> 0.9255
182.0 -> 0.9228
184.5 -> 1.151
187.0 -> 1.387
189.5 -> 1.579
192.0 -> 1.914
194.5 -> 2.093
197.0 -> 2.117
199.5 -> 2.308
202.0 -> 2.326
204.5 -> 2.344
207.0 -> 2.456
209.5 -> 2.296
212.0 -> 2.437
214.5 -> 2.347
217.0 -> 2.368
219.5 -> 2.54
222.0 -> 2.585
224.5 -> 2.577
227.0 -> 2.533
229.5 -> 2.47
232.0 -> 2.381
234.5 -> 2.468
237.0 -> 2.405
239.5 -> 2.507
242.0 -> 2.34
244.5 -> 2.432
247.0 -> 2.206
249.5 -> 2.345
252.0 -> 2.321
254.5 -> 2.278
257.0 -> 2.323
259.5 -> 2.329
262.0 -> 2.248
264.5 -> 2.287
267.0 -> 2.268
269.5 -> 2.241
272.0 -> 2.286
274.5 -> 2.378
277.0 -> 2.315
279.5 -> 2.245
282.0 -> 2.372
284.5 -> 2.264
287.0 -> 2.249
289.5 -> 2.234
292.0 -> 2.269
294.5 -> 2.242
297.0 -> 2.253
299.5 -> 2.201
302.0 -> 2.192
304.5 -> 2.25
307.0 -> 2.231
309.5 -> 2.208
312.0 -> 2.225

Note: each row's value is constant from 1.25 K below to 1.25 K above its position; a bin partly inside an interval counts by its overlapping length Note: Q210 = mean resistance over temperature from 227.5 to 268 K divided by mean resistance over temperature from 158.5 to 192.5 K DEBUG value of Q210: 1.59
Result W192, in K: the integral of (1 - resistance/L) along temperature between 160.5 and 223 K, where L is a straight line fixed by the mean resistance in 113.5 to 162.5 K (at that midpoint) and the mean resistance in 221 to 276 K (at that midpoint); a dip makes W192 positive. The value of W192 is 6.6 K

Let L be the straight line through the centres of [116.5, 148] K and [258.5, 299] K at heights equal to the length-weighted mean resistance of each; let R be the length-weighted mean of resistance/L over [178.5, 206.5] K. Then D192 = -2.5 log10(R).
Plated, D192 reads 0.17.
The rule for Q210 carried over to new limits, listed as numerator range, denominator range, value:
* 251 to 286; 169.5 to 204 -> 1.45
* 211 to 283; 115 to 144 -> 1.31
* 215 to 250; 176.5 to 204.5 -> 1.47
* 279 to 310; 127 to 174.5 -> 1.18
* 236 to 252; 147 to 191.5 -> 1.53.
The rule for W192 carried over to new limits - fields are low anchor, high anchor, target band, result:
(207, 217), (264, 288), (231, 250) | -0.4 K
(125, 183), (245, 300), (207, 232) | -5.0 K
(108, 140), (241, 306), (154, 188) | 6.7 K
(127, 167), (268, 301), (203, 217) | -1.7 K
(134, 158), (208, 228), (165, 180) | 5.3 K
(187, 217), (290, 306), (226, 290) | -3.7 K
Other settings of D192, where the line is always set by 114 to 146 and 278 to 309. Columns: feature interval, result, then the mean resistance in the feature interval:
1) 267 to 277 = -0.05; 2.3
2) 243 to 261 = -0.09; 2.32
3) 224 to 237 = -0.19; 2.47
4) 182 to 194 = 0.31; 1.48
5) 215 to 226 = -0.22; 2.51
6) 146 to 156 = 0.05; 1.78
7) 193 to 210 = -0.14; 2.27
